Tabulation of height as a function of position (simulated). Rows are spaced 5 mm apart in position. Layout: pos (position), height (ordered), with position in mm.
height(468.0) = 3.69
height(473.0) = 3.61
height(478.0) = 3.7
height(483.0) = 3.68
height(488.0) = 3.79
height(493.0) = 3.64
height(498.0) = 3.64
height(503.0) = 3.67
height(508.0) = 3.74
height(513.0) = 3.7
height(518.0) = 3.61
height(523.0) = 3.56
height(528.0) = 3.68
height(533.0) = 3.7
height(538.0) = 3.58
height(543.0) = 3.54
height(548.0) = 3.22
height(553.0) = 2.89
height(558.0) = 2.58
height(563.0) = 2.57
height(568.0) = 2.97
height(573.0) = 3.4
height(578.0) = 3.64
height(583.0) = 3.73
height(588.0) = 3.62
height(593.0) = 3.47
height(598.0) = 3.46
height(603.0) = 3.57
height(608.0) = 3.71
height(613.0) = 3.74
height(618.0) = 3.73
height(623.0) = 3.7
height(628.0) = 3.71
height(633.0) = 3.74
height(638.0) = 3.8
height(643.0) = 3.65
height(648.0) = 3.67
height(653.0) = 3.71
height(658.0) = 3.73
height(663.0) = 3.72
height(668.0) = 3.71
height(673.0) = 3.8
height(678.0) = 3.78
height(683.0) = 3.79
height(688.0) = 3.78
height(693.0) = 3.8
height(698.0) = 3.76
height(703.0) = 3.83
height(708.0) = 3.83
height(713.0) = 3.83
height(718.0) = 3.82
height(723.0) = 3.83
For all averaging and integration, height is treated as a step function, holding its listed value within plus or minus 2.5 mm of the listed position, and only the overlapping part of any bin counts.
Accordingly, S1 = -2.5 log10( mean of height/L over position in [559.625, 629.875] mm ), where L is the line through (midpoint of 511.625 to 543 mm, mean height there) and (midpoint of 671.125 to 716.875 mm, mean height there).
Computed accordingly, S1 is 0.064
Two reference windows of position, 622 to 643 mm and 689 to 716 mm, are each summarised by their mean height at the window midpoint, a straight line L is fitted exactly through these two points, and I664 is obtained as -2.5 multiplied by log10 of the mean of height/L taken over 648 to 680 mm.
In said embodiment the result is 0.01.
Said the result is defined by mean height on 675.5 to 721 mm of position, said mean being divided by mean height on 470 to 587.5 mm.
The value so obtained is 1.09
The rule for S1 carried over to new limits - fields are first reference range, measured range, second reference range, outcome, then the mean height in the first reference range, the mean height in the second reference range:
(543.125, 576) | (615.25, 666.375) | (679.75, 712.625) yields -0.07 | 2.99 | 3.8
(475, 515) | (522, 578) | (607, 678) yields 0.14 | 3.69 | 3.73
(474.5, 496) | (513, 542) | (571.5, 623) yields 0.01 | 3.7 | 3.62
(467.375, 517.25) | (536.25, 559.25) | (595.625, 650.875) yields 0.16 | 3.68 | 3.68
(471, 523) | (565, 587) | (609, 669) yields 0.08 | 3.67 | 3.72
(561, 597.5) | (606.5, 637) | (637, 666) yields -0.05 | 3.36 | 3.71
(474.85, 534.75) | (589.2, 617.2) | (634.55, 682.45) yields 0.03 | 3.67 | 3.73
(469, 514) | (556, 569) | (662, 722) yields 0.36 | 3.69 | 3.79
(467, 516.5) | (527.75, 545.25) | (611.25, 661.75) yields 0.02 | 3.68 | 3.72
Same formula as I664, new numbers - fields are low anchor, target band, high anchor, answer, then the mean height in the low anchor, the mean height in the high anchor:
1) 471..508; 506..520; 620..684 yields 0.00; 3.68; 3.73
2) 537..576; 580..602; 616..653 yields -0.07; 3.08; 3.71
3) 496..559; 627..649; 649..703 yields -0.01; 3.49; 3.76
